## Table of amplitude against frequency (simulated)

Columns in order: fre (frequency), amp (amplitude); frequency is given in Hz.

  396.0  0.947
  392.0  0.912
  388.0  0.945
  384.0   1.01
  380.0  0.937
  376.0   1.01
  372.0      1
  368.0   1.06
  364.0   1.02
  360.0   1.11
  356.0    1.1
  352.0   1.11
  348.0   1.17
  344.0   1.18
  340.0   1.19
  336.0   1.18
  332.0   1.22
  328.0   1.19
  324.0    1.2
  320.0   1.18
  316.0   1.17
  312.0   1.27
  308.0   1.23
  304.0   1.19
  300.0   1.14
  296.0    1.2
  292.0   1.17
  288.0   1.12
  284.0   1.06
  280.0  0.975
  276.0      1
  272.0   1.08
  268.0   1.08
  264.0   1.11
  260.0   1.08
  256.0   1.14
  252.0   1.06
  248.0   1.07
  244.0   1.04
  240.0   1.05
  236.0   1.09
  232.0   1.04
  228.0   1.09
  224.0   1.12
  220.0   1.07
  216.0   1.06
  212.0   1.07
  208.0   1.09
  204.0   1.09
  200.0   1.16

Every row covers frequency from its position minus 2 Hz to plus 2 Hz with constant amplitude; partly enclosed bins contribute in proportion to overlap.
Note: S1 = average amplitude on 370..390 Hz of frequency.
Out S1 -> 0.98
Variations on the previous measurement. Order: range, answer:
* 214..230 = 1.08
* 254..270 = 1.1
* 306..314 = 1.25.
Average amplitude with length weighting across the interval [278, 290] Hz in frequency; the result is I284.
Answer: 1.05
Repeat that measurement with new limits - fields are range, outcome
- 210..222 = 1.07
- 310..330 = 1.2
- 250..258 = 1.1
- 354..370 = 1.07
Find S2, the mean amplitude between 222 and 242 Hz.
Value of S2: 1.08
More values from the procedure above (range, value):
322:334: 1.2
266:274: 1.08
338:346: 1.19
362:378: 1.02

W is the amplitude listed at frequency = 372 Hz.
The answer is 1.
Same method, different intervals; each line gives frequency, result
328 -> 1.19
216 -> 1.06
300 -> 1.14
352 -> 1.11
